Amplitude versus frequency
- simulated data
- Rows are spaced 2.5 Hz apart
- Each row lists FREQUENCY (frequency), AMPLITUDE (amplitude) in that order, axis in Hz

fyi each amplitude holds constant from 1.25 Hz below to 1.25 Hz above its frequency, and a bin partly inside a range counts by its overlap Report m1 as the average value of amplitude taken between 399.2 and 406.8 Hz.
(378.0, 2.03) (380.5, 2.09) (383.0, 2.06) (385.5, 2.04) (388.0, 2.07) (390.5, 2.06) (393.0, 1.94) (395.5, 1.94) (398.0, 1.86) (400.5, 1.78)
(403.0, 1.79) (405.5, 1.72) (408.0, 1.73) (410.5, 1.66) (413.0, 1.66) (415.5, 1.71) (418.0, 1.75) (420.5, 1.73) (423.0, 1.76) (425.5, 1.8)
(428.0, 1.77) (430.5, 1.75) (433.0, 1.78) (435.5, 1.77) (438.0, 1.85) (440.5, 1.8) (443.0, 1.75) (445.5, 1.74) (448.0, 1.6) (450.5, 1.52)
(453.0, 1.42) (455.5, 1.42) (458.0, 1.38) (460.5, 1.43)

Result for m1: 1.76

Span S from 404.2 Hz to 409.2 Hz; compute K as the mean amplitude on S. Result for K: 1.73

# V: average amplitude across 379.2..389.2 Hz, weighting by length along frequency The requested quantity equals 2.06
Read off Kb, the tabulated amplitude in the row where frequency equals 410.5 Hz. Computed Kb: 1.66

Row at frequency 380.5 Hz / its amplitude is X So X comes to 2.09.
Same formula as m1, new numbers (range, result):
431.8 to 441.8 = 1.8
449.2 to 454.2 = 1.47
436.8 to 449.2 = 1.75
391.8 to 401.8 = 1.88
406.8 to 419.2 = 1.7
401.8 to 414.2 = 1.71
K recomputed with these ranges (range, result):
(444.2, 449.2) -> 1.67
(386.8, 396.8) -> 2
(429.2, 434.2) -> 1.76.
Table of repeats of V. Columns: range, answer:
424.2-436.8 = 1.77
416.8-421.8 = 1.74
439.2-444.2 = 1.78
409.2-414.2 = 1.66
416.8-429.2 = 1.76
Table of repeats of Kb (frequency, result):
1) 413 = 1.66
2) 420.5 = 1.73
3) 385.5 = 2.04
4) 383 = 2.06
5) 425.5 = 1.8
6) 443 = 1.75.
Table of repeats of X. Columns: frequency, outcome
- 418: 1.75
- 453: 1.42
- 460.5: 1.43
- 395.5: 1.94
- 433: 1.78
